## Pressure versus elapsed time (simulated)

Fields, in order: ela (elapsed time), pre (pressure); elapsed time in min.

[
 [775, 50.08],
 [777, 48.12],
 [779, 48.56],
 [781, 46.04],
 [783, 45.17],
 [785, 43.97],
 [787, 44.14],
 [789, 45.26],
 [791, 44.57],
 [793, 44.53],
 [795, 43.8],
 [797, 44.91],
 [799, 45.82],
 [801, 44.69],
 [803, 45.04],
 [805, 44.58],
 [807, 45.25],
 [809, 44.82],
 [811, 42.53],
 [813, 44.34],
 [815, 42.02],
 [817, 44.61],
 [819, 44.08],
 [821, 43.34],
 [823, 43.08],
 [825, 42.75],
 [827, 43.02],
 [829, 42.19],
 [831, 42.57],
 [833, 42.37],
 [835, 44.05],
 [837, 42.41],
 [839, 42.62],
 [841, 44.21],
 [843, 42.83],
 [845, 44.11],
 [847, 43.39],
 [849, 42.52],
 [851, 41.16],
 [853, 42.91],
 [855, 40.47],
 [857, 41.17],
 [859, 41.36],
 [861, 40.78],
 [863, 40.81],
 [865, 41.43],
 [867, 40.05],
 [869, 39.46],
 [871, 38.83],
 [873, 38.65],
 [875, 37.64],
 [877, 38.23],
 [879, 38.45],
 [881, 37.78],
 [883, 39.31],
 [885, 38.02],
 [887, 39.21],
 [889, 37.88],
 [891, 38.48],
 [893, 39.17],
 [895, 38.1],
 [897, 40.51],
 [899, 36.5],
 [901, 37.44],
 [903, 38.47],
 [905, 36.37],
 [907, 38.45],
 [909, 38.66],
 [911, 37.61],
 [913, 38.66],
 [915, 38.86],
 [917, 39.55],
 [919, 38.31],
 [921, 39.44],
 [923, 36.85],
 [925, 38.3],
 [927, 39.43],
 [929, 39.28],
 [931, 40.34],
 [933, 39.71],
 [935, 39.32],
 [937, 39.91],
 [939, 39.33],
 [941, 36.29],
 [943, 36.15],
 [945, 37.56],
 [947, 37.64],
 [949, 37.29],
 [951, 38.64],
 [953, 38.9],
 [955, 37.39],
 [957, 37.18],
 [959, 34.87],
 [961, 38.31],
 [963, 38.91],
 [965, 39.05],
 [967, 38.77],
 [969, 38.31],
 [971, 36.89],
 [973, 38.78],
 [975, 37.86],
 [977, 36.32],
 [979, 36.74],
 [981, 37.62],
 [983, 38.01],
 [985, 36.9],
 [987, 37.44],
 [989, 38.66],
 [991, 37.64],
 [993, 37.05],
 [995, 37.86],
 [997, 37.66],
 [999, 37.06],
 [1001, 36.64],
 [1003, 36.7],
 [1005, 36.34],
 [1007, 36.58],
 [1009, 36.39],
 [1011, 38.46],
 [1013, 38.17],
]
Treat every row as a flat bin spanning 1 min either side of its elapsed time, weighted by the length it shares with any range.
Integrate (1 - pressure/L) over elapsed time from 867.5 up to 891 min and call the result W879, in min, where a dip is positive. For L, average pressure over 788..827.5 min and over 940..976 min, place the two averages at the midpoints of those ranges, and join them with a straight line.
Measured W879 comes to 1.5 min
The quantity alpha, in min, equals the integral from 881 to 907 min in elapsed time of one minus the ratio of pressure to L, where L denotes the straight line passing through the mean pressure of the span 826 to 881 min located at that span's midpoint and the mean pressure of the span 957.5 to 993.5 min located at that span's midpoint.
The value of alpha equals 1.2 min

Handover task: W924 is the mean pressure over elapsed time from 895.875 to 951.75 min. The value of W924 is 38.4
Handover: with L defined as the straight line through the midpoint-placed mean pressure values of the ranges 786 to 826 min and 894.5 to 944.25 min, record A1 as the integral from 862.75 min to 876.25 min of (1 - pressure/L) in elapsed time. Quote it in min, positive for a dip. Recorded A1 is 0.5 min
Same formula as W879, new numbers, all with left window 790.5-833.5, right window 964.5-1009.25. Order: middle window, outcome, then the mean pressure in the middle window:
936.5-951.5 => 0.5 min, 37.8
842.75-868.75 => 0.4 min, 41.7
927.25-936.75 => 0.0 min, 39.7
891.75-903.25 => 0.7 min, 38.4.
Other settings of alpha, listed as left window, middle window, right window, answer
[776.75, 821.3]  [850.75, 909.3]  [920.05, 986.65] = 2.95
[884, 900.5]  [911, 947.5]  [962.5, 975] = -0.16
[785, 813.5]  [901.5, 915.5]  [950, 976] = 0.72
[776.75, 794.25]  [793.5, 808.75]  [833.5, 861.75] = -0.05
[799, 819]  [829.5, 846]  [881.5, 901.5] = -0.34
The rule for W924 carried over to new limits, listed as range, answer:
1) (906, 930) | 38.6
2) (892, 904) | 38.4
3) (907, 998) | 38.1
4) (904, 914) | 38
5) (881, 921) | 38.4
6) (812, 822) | 43.7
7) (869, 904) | 38.4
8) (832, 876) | 41.5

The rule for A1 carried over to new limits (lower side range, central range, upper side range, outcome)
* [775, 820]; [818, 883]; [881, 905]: -0.3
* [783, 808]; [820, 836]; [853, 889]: -0.2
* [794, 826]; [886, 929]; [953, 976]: 1.9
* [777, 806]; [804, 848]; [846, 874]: -0.4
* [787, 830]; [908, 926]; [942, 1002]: 0.6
